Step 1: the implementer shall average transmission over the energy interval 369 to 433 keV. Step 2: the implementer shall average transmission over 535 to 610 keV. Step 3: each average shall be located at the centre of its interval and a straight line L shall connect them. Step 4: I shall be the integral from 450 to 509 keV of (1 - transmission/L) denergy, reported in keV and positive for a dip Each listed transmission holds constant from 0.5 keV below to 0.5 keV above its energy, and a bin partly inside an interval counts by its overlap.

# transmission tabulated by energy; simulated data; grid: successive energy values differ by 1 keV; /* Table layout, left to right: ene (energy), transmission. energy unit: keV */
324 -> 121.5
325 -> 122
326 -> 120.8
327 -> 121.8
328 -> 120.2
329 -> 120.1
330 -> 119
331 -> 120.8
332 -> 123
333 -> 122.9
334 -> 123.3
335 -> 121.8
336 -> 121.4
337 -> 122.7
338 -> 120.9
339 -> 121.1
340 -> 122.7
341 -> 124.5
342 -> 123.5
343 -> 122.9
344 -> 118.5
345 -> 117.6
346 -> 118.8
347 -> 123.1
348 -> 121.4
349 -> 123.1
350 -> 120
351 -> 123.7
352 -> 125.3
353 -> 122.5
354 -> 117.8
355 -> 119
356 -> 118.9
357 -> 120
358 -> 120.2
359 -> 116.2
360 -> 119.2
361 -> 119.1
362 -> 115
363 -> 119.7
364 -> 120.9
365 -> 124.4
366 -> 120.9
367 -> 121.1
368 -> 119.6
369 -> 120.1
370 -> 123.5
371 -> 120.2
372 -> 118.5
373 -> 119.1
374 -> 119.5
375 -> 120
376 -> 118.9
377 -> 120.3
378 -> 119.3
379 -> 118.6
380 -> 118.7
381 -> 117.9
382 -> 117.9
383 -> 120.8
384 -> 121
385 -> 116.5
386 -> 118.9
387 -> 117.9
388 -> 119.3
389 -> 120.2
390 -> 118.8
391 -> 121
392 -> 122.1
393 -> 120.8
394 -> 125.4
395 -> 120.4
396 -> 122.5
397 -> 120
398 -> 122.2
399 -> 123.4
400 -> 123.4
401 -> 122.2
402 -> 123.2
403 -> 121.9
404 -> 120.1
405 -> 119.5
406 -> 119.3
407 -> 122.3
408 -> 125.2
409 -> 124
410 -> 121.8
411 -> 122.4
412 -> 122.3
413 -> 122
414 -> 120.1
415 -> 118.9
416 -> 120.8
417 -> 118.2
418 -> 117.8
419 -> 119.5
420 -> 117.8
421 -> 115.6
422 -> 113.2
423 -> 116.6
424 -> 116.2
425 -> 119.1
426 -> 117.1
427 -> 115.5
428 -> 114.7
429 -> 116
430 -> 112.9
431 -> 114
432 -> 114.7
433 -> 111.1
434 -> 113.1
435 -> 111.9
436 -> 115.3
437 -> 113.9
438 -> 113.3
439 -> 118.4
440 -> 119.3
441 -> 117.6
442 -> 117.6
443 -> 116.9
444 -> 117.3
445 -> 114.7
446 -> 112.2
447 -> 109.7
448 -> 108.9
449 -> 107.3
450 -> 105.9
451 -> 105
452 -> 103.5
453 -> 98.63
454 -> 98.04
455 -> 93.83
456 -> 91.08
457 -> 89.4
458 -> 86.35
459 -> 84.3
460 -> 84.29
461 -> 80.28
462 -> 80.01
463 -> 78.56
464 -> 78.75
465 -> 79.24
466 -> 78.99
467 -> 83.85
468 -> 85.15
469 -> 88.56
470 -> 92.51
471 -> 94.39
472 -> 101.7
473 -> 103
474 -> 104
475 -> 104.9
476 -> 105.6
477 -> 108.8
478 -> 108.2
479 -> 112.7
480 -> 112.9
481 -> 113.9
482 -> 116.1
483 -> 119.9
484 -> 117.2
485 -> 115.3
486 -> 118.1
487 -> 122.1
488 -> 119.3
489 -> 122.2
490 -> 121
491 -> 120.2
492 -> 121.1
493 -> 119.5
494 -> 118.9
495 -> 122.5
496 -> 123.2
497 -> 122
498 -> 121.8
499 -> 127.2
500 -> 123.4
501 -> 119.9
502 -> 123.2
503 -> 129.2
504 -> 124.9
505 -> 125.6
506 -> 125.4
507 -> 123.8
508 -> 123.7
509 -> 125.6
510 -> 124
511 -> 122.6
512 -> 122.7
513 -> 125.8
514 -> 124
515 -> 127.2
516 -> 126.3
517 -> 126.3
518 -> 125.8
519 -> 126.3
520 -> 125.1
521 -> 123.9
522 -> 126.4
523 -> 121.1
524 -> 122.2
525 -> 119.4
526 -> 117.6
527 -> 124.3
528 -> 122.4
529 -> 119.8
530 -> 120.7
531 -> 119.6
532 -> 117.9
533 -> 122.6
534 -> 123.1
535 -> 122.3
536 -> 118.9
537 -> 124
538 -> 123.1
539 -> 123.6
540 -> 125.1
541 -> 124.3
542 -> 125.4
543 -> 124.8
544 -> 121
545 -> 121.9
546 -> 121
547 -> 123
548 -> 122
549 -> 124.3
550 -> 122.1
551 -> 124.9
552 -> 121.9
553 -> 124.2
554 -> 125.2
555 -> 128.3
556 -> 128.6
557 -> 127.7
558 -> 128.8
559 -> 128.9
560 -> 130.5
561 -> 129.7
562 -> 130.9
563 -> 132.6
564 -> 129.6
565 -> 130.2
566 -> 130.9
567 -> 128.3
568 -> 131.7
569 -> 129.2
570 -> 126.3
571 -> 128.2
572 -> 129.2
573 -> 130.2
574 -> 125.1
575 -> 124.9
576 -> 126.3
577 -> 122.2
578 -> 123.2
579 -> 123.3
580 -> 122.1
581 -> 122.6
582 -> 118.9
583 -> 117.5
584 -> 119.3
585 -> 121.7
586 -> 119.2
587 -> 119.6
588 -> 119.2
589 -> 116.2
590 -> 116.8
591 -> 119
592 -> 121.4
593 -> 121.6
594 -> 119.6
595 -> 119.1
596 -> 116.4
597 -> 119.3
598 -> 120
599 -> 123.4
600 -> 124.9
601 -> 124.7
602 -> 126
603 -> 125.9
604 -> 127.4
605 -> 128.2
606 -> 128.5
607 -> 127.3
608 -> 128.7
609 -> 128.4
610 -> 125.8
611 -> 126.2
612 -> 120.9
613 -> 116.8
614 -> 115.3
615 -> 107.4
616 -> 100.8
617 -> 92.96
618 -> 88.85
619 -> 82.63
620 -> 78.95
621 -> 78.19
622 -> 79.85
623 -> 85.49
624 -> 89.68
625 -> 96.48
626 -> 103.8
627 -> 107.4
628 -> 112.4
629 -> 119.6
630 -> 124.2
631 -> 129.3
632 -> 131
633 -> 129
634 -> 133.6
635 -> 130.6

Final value 7.0 keV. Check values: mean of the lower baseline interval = 119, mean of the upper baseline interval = 124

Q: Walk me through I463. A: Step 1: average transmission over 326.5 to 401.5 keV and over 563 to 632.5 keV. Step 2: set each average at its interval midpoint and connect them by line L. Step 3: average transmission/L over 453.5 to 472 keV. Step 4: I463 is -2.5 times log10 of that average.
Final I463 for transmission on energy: 0.351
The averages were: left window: 121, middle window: 86.4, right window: 118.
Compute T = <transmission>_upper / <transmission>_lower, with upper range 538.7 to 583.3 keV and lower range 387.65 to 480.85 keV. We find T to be 1.1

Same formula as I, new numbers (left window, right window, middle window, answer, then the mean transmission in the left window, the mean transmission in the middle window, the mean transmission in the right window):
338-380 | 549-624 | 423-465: 5.12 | 120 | 106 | 120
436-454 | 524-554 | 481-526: -1.67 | 111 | 123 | 122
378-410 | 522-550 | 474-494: 1.01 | 121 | 116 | 122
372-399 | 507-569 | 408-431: 0.51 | 120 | 118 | 125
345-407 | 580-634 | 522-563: -2.57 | 120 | 124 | 115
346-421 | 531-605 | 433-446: 0.65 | 120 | 115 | 124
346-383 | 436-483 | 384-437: -3.85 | 120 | 119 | 101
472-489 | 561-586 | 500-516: -1.10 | 113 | 125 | 126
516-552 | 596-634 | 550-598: -2.58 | 123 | 124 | 113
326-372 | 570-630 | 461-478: 3.81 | 121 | 91.9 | 116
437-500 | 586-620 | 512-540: -2.99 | 106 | 123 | 118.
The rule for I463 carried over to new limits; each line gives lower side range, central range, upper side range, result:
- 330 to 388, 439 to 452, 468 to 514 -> 0.05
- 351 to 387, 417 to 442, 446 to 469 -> -0.15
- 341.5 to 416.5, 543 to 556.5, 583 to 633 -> -0.07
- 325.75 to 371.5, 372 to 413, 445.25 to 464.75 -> -0.10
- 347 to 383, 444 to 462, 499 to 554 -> 0.23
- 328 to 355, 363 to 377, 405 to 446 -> 0.00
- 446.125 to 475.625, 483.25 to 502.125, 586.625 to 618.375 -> -0.21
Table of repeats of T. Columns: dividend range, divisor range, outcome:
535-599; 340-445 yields 1.04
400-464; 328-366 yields 0.92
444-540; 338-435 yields 0.94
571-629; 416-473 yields 1.10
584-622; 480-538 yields 0.95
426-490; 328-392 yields 0.87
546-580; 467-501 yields 1.13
